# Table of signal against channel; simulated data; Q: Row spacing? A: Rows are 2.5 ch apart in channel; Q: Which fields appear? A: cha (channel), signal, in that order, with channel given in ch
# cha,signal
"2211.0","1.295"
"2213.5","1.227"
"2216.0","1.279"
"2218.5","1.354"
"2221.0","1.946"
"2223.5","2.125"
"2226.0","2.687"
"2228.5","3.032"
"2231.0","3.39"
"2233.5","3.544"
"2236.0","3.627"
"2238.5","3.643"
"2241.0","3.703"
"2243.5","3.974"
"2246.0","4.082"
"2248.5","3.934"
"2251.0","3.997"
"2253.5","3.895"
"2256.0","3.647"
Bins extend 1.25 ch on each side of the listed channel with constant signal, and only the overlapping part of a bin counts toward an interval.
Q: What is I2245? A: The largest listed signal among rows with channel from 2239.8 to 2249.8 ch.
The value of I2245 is 4.082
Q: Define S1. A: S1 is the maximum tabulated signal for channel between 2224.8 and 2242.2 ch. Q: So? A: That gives 3.703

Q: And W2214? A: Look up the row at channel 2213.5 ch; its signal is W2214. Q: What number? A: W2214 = 1.227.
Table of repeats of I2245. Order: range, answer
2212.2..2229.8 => 3.032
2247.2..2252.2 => 3.997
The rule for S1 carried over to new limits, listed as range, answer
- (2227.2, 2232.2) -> 3.39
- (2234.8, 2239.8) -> 3.643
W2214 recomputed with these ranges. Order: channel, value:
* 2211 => 1.295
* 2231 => 3.39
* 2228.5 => 3.032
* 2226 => 2.687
